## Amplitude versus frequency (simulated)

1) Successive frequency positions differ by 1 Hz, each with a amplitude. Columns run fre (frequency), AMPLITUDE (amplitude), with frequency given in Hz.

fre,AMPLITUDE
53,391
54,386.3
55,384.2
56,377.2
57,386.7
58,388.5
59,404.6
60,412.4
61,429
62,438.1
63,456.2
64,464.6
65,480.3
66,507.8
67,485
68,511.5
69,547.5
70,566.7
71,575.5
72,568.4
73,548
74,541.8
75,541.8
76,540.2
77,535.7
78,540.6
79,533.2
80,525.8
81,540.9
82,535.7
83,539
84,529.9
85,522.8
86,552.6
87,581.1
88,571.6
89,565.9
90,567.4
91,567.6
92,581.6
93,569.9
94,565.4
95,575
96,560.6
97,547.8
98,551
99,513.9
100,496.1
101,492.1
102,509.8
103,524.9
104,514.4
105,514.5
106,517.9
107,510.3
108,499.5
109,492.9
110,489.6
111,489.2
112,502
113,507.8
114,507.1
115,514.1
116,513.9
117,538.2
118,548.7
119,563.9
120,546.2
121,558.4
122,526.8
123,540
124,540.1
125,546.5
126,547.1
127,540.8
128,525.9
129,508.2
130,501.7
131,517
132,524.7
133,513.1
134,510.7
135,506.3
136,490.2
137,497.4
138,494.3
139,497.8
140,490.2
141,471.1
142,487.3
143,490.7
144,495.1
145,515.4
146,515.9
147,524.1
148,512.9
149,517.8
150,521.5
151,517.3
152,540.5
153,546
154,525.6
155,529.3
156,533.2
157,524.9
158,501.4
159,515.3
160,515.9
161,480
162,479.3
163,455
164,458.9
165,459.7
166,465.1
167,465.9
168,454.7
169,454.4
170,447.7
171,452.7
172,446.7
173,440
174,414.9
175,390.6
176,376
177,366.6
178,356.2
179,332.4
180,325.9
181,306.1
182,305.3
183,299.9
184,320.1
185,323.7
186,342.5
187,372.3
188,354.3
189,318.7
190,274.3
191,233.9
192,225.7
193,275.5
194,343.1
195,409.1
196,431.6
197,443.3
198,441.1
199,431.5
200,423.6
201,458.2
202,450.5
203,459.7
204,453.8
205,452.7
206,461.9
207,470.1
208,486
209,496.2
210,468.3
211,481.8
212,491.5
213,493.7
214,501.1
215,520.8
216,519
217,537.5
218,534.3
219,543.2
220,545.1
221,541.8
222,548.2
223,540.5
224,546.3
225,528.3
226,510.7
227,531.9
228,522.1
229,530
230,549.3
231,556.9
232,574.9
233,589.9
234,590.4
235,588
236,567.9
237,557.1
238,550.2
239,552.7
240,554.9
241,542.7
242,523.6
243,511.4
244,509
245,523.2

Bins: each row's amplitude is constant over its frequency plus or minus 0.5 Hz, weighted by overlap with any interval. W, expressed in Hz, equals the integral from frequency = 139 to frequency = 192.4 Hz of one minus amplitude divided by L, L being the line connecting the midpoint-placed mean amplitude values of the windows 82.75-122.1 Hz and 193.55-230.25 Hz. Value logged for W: 7.77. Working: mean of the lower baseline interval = 534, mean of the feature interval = 435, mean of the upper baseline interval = 489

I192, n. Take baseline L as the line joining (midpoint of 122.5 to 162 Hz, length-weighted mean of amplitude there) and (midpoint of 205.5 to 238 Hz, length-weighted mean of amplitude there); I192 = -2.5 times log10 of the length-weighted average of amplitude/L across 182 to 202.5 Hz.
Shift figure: 0.42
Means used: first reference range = 514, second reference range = 529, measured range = 357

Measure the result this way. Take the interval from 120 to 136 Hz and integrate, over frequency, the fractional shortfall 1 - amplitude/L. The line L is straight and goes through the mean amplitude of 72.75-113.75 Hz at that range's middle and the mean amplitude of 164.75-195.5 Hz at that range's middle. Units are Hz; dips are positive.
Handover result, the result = -2.1 Hz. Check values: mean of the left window 534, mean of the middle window 527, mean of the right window 365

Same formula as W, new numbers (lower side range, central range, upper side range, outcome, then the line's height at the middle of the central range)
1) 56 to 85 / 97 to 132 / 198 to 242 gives -1.09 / 506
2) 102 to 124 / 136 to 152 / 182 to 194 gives -2.72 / 431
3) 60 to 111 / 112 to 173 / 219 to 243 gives 3.29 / 536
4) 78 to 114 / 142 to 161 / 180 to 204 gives -3.72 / 433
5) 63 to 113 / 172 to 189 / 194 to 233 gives 5.12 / 506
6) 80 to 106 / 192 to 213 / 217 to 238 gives 4.24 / 548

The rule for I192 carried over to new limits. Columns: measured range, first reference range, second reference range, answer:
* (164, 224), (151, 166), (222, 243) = 0.23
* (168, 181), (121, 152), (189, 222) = 0.20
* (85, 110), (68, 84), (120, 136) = 0.00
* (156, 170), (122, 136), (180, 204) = -0.11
